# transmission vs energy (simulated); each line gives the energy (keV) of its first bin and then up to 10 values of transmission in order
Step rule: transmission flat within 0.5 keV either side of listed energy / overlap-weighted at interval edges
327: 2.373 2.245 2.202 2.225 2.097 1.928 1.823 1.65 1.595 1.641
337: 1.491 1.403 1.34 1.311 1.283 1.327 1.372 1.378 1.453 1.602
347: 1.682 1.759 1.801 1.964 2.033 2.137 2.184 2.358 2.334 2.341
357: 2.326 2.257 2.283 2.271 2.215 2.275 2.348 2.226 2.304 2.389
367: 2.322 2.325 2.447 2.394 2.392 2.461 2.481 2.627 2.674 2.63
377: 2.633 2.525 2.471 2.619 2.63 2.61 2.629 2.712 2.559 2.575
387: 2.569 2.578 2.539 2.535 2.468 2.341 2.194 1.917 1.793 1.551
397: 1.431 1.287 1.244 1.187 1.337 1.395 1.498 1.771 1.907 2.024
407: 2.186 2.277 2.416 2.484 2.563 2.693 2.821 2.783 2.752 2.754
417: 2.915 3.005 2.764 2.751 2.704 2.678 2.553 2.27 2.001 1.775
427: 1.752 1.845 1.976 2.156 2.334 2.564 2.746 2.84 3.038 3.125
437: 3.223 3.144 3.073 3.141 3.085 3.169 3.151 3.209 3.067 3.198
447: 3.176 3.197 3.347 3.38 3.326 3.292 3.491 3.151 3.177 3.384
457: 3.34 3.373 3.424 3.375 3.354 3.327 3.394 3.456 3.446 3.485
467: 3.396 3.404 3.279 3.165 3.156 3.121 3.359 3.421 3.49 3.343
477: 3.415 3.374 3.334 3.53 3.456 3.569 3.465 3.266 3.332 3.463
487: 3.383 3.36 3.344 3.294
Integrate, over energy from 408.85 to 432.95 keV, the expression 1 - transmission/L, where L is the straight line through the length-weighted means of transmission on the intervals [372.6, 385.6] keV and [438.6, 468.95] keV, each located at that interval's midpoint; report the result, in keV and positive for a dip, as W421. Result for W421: 4.1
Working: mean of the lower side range 2.6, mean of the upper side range 3.29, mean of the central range 2.48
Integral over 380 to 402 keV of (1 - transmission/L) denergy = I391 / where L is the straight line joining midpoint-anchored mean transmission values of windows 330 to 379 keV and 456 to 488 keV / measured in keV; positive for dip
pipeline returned 2.9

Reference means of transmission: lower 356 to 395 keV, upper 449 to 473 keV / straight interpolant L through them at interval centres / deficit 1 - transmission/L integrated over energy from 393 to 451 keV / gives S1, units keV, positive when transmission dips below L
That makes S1 9.45 keV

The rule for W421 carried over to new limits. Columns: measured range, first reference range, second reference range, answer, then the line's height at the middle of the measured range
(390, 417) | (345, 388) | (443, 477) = 6.6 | 2.72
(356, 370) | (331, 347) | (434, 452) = -3.0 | 1.91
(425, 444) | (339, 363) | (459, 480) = 1.8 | 2.93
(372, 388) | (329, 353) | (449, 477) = -2.7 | 2.22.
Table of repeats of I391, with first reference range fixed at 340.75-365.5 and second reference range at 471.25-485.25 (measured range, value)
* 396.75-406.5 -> 3.94 keV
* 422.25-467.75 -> 0.53 keV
